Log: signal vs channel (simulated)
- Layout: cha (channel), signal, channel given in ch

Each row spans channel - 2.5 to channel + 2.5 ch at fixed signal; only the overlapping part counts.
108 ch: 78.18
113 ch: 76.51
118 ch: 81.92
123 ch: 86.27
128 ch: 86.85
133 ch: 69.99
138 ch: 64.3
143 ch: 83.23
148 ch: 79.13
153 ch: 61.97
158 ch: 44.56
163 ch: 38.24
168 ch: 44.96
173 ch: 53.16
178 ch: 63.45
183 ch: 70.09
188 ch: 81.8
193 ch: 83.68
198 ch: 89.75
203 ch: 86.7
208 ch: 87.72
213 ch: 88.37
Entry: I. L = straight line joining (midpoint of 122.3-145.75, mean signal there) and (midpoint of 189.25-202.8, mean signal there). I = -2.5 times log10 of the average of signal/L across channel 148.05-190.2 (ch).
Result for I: 0.38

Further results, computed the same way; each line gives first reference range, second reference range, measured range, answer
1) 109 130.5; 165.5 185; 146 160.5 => 0.11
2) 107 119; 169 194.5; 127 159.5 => 0.06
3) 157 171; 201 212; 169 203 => -0.11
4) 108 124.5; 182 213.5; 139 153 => 0.08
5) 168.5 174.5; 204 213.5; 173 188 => -0.13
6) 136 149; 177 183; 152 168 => 0.47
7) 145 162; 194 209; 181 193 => 0.03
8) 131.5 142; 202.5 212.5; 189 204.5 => -0.02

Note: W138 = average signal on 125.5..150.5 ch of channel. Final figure 76.7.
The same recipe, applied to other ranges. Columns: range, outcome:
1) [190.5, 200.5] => 86.7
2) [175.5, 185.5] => 66.8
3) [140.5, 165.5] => 61.4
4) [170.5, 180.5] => 58.3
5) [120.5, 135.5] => 81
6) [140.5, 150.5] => 81.2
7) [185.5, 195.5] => 82.7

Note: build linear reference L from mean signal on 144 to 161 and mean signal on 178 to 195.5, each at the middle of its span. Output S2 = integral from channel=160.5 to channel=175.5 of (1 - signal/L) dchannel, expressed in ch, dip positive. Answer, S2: 5.2 ch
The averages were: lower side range 63.1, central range 45.5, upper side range 76.4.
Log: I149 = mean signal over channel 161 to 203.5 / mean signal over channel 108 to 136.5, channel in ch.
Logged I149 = 0.8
